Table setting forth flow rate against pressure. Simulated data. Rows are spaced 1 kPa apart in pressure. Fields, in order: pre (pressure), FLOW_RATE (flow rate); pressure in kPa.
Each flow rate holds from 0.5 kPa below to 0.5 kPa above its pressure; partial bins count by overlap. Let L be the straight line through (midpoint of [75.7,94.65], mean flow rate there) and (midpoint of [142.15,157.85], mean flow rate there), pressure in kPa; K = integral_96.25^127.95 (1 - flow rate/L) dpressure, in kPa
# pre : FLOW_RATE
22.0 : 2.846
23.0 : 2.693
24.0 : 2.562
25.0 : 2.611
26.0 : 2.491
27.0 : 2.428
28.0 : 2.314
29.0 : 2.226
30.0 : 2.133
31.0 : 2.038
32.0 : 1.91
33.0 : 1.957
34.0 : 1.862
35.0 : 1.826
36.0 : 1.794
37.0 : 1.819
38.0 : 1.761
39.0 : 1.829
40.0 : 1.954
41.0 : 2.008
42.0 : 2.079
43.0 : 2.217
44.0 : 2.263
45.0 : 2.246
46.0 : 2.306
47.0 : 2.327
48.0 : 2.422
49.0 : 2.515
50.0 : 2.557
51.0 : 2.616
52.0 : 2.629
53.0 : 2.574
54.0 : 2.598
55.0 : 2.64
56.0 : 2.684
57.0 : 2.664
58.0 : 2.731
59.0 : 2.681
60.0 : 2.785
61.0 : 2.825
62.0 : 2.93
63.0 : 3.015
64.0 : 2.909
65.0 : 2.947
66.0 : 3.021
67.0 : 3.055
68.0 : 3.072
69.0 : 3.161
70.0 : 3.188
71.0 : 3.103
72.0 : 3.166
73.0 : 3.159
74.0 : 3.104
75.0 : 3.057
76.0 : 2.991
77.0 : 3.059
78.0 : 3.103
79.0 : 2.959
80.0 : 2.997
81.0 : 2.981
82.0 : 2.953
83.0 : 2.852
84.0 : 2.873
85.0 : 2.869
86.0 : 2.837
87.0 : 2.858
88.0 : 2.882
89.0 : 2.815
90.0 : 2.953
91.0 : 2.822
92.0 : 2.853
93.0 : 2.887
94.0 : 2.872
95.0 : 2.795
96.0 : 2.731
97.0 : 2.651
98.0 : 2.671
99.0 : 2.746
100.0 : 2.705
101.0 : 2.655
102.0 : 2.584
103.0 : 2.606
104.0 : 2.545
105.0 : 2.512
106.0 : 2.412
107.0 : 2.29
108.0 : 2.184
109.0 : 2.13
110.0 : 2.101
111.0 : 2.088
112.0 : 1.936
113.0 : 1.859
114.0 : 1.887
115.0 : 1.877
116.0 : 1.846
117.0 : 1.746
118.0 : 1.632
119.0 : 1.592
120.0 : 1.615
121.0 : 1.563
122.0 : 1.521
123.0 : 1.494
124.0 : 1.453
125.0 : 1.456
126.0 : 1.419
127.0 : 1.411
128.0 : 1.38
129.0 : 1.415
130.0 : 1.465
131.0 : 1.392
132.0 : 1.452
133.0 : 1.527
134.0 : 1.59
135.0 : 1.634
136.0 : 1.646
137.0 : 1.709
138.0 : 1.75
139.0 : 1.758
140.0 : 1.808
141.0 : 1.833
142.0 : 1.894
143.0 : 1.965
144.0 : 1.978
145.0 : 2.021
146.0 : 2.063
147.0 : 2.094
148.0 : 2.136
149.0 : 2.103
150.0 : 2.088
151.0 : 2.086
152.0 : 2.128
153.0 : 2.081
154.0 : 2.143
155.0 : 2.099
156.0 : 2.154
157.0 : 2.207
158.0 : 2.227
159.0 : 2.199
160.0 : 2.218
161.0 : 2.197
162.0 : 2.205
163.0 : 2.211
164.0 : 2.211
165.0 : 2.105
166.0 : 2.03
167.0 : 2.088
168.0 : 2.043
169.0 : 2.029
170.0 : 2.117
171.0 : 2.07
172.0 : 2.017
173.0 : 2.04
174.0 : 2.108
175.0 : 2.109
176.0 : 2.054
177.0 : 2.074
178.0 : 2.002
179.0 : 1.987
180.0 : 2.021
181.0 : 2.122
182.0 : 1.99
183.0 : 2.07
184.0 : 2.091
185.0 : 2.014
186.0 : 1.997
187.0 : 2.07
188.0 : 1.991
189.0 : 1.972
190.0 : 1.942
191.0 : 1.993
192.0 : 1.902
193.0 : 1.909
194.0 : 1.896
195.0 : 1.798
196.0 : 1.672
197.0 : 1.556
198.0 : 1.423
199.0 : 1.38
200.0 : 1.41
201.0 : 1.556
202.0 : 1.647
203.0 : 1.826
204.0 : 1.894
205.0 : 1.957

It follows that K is 6.8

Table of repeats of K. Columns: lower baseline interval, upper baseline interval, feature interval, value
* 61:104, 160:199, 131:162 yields 4.6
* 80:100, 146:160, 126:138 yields 4.3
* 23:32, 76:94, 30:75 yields 1.5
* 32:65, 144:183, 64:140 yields -3.3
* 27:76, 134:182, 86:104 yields -3.4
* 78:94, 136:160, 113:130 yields 5.8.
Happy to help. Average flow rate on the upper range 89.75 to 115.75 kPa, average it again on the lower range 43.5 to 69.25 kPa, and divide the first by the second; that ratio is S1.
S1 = 0.91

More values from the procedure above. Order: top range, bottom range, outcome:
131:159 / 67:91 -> 0.64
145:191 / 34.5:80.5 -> 0.79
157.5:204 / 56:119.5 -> 0.73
